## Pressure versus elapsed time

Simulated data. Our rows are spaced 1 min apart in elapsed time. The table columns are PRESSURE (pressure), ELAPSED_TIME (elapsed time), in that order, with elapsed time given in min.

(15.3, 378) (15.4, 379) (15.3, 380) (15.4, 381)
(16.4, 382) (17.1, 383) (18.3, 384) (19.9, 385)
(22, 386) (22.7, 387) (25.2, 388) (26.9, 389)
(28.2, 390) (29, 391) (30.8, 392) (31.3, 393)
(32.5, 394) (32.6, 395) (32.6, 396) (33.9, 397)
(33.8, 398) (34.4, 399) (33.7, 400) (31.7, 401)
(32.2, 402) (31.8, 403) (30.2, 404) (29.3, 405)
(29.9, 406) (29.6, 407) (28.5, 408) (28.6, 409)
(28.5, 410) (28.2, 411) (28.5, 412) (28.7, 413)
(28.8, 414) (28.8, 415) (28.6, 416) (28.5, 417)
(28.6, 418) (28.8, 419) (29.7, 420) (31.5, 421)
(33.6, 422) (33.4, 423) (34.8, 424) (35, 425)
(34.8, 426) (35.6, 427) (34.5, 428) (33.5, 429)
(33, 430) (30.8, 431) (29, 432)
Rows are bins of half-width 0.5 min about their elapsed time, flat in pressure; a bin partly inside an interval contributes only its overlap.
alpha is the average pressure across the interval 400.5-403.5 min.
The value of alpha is 31.9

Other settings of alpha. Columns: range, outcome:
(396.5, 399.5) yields 34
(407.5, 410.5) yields 28.5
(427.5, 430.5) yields 33.7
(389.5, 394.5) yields 30.4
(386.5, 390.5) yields 25.8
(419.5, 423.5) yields 32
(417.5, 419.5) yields 28.7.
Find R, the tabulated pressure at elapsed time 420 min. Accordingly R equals 29.7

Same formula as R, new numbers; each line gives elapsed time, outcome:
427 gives 35.6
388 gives 25.2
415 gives 28.8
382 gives 16.4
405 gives 29.3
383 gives 17.1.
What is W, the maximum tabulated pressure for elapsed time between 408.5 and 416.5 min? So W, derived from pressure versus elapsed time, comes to 28.8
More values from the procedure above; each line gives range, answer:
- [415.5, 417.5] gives 28.6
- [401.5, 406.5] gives 32.2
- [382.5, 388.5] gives 25.2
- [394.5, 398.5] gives 33.9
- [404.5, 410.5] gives 29.9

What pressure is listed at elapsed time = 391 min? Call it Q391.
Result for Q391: 29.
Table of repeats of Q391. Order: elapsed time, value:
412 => 28.5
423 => 33.4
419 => 28.8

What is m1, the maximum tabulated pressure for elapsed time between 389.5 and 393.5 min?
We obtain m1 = 31.3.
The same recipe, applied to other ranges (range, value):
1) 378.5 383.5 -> 17.1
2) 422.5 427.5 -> 35.6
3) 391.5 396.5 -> 32.6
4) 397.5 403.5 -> 34.4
